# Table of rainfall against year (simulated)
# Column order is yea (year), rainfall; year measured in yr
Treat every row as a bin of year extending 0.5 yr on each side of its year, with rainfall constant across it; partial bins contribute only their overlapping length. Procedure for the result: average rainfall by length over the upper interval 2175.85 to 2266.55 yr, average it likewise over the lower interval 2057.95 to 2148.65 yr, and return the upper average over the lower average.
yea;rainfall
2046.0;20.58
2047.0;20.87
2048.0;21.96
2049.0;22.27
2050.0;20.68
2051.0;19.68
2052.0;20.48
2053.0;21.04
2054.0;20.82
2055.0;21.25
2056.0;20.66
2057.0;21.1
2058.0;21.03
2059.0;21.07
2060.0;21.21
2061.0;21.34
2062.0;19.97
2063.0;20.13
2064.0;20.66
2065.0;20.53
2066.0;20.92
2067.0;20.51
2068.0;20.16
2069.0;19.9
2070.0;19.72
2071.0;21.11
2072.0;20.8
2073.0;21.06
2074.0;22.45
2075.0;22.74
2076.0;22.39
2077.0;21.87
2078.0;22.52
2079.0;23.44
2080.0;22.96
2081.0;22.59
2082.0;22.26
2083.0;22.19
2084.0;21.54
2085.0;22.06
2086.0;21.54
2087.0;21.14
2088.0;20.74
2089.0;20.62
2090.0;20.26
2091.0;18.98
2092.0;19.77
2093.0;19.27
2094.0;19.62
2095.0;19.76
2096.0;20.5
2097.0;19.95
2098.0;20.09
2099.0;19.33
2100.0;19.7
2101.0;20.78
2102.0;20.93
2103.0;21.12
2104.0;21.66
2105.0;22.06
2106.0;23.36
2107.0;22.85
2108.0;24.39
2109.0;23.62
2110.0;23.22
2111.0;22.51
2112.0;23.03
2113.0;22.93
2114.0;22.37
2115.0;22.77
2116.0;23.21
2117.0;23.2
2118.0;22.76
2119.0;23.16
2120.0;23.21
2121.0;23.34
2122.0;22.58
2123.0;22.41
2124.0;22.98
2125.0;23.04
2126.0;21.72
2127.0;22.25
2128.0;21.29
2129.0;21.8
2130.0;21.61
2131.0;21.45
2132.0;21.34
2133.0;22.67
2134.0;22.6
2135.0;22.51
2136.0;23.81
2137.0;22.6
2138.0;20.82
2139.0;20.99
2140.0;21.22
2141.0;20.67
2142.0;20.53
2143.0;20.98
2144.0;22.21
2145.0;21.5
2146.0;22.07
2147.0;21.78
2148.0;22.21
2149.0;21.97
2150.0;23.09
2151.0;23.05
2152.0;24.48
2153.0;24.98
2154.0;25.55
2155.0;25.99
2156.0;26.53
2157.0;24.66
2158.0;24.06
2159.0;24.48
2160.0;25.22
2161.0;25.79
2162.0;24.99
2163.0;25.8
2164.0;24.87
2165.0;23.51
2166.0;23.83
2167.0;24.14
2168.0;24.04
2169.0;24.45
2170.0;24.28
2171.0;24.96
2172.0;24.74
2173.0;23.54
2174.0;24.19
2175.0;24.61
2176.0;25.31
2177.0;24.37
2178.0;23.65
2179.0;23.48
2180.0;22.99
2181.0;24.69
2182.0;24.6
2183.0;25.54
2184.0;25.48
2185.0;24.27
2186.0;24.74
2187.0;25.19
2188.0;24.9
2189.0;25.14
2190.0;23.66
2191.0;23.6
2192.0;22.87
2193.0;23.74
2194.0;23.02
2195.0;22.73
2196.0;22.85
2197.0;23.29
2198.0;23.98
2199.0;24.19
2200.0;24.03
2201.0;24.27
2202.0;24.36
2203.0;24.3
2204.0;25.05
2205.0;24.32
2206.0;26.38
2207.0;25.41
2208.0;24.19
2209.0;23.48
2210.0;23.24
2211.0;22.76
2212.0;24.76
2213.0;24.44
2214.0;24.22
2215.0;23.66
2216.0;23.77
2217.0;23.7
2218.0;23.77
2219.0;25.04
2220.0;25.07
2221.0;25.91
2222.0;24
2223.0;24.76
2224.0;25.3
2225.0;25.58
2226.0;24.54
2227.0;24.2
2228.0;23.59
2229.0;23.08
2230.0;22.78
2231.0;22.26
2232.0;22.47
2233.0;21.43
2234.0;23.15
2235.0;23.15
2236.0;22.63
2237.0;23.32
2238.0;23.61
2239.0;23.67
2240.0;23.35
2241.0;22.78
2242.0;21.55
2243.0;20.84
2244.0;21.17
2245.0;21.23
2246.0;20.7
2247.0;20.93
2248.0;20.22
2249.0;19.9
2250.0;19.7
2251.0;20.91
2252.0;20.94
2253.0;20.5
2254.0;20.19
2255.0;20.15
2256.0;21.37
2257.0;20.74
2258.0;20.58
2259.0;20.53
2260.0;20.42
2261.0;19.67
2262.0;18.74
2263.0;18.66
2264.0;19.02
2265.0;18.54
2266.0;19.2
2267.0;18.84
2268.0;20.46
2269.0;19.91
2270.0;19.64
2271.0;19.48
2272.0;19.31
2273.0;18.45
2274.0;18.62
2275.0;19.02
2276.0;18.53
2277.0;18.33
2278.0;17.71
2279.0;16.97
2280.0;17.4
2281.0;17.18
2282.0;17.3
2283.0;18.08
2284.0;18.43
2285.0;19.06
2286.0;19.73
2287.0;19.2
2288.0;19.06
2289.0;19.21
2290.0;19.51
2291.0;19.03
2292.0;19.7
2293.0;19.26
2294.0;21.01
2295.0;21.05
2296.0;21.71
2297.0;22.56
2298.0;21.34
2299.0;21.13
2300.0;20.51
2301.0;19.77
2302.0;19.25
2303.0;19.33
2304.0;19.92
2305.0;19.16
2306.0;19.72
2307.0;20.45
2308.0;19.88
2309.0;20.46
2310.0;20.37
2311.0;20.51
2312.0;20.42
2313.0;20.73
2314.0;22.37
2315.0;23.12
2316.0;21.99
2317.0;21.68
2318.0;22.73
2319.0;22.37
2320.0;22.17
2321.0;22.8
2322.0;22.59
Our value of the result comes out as 1.1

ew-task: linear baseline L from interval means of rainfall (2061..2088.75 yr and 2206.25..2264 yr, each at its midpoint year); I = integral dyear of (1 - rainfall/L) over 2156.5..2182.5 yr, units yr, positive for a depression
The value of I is -2.82 yr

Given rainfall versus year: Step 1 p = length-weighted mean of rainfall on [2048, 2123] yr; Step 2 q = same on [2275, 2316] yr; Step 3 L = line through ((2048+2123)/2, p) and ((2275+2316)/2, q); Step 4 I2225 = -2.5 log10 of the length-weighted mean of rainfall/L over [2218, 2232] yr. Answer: -0.19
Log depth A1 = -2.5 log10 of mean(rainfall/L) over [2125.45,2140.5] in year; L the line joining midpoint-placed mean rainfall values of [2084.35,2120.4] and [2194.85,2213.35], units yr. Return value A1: 0.02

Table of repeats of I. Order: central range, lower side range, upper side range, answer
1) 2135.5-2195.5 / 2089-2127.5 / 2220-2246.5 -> -3.7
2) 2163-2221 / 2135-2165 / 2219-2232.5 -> -1.1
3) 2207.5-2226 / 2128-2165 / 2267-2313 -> -2.6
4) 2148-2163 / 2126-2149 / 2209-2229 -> -1.5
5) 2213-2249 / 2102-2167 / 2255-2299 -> -4.6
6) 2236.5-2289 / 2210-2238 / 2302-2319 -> 6.1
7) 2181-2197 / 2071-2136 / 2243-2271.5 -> -2.5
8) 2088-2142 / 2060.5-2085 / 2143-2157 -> 1.8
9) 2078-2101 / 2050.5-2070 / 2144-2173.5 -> 0.8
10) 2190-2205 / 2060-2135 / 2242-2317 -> -2.2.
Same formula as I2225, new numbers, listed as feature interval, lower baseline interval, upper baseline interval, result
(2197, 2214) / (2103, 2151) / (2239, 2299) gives -0.16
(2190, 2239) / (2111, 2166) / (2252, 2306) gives -0.13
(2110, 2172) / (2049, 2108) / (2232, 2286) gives -0.12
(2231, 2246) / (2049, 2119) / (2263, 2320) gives -0.11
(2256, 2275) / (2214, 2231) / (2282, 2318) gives 0.13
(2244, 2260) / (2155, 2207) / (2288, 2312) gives 0.07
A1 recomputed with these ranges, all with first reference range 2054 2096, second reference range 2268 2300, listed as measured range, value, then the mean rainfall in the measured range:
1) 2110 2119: -0.11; 22.9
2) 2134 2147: -0.06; 21.7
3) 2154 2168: -0.22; 24.9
